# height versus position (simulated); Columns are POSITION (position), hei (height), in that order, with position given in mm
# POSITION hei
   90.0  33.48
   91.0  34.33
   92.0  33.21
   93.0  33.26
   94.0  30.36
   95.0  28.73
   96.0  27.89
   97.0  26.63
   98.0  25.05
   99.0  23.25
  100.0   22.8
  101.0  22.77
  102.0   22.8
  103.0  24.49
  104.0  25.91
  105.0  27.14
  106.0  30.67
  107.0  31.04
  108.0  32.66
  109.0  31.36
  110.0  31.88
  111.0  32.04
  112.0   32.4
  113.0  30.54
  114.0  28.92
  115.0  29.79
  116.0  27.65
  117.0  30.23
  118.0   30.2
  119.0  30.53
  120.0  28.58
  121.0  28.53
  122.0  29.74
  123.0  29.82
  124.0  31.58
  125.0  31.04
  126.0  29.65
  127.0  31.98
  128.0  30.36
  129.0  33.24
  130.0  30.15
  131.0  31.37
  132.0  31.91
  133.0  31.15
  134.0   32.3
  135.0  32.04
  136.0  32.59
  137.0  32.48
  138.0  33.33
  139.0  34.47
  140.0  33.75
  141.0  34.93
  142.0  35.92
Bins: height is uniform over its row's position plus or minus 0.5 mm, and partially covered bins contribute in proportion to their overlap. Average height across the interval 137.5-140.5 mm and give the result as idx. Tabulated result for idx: 33.9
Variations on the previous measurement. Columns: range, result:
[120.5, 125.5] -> 30.1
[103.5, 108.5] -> 29.5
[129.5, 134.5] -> 31.4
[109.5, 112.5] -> 32.1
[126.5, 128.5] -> 31.2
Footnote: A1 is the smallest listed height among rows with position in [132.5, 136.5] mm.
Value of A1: 31.15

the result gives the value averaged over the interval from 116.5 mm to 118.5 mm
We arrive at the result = 30.2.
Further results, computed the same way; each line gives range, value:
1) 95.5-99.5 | 25.7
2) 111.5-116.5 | 29.9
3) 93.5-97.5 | 28.4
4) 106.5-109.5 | 31.7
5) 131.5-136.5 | 32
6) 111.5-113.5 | 31.5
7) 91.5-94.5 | 32.3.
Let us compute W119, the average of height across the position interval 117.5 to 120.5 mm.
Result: 29.8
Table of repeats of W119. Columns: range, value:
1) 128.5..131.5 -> 31.6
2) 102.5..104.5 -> 25.2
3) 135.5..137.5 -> 32.5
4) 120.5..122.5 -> 29.1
